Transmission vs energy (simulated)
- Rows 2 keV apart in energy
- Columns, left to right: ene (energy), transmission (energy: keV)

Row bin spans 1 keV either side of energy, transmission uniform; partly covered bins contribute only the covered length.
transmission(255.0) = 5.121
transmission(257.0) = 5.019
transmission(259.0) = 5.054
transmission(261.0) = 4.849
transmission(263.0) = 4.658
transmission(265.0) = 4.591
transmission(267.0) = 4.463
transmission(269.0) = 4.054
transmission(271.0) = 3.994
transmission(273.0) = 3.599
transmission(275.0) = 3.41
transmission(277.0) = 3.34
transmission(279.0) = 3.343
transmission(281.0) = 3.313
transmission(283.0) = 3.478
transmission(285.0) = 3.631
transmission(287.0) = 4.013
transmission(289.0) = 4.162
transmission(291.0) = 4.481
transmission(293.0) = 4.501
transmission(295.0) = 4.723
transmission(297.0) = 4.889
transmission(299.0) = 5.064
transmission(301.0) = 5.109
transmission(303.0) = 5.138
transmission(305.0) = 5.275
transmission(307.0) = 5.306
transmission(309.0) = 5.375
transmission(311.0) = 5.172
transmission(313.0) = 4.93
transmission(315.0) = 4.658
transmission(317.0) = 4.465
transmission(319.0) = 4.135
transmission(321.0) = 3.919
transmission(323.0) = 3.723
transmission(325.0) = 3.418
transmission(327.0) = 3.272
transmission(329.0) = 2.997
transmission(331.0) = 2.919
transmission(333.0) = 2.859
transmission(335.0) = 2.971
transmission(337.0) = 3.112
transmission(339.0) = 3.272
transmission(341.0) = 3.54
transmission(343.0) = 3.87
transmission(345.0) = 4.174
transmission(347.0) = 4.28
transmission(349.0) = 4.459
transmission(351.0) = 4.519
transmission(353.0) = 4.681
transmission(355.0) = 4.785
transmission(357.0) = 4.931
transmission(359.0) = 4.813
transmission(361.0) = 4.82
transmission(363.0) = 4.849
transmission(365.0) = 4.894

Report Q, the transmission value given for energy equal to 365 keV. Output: 4.894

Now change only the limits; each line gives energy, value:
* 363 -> 4.849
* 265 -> 4.591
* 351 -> 4.519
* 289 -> 4.162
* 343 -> 3.87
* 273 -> 3.599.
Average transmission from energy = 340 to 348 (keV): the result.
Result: 3.97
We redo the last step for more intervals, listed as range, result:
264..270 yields 4.37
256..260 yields 5.04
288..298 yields 4.55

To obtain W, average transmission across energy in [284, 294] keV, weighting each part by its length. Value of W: 4.16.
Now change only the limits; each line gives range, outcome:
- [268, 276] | 3.76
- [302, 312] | 5.25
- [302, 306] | 5.21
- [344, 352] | 4.36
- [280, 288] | 3.61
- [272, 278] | 3.45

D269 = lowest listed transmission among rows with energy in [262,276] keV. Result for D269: 3.41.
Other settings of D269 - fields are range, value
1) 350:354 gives 4.519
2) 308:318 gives 4.465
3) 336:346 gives 3.112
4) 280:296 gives 3.313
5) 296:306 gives 4.889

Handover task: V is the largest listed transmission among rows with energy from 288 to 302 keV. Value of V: 5.109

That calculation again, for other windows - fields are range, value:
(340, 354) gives 4.681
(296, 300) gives 5.064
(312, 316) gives 4.93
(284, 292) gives 4.481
